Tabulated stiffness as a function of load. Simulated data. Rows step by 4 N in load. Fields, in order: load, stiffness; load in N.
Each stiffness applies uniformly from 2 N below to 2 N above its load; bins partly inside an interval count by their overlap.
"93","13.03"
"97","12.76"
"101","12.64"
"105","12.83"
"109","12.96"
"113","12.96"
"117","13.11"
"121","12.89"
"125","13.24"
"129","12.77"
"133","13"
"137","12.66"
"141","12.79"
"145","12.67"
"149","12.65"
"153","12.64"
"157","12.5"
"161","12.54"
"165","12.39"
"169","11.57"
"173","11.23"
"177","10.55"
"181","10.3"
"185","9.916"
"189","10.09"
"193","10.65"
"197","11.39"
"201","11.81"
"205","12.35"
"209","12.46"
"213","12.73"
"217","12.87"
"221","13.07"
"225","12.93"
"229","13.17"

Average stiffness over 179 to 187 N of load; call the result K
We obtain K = 10.1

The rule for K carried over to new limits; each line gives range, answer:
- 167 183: 10.9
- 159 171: 12.2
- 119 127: 13.1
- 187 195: 10.4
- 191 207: 11.6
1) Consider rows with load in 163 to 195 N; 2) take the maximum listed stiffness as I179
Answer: 12.39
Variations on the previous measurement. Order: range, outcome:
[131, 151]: 13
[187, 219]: 12.87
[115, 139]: 13.24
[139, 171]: 12.79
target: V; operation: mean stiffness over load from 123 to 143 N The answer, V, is 12.9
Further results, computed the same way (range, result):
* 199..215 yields 12.3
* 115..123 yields 13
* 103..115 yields 12.9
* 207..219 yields 12.7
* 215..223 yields 13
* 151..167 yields 12.5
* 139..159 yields 12.7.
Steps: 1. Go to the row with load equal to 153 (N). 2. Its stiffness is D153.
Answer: 12.64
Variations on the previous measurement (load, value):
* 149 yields 12.65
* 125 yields 13.24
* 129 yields 12.77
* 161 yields 12.54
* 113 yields 12.96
